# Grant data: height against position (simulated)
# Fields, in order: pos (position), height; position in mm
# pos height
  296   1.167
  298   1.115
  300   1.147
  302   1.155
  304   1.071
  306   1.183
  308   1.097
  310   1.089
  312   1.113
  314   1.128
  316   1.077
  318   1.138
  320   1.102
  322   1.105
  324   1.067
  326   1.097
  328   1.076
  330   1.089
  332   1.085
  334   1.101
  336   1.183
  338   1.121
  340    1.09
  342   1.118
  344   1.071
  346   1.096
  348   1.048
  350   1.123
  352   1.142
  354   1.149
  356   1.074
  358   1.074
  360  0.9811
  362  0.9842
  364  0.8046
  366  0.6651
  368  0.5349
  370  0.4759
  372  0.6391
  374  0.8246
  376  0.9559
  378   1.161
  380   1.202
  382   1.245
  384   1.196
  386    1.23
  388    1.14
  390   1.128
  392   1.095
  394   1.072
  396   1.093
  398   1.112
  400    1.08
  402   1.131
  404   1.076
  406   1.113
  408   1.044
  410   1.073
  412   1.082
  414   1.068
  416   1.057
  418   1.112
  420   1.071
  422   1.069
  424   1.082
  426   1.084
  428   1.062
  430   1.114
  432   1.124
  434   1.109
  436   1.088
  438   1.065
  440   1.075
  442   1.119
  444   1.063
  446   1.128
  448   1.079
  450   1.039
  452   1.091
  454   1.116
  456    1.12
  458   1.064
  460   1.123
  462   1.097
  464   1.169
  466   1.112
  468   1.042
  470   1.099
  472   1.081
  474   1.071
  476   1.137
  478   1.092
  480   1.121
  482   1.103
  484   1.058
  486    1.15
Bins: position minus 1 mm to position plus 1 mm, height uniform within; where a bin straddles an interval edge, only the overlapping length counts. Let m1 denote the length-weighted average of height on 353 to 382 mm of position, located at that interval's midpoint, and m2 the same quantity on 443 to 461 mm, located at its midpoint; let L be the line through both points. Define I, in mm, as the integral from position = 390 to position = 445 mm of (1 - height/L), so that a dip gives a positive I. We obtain -3.9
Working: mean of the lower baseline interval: 0.907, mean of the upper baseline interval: 1.09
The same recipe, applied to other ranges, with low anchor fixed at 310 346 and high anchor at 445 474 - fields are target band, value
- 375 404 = -0.8 mm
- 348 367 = 1.7 mm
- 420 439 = 0.2 mm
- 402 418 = 0.3 mm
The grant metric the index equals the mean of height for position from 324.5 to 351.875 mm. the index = 1.1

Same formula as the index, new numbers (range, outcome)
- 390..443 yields 1.09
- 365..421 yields 1.02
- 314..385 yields 1.03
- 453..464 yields 1.11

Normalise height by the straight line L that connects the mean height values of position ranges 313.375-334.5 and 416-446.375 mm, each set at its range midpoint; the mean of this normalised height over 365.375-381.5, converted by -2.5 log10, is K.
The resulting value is 0.31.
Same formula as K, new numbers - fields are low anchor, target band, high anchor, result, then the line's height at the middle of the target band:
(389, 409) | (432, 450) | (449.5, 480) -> 0.01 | 1.1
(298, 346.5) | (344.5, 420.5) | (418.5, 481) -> 0.07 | 1.1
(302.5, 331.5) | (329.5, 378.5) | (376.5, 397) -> 0.15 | 1.13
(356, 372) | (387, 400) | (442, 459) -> -0.23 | 0.897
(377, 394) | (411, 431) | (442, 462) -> 0.05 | 1.13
